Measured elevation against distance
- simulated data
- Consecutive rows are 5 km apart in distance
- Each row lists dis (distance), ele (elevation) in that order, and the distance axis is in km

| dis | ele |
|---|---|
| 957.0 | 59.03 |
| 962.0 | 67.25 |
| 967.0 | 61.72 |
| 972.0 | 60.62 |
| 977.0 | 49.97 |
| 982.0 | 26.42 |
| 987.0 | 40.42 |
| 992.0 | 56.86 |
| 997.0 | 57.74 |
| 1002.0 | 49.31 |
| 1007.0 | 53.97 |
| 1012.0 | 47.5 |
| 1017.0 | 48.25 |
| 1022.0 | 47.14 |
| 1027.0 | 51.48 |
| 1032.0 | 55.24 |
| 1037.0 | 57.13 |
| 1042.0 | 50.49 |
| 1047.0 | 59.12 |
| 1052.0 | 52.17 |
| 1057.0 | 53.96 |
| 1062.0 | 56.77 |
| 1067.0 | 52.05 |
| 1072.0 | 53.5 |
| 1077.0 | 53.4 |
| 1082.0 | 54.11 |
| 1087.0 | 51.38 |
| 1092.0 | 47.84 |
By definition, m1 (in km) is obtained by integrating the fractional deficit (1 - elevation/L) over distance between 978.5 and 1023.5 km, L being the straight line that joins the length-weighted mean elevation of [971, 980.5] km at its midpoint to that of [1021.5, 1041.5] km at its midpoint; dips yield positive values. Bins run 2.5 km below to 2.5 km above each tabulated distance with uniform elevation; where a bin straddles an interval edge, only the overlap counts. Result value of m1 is 4.0 km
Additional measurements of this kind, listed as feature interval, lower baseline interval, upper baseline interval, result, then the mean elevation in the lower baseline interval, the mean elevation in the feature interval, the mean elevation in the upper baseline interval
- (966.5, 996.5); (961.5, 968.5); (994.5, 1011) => 5.18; 64.1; 49.1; 53.1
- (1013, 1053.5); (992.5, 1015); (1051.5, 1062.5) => 0.77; 52.5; 52.4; 54.2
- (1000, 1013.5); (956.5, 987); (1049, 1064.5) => 0.74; 52.7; 50.5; 54.5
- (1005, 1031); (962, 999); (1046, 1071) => 1.50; 51.6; 49.9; 54.5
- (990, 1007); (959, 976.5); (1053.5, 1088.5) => 1.36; 61.6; 54.5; 53.6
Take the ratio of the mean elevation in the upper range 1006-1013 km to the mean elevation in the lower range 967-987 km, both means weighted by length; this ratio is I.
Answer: 1.08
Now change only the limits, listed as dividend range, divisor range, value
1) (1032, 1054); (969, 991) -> 1.20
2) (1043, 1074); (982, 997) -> 1.17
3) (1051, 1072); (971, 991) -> 1.22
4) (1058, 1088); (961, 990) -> 1.07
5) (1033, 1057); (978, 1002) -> 1.19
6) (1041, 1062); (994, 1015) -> 1.05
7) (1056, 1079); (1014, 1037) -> 1.05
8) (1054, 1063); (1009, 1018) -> 1.14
